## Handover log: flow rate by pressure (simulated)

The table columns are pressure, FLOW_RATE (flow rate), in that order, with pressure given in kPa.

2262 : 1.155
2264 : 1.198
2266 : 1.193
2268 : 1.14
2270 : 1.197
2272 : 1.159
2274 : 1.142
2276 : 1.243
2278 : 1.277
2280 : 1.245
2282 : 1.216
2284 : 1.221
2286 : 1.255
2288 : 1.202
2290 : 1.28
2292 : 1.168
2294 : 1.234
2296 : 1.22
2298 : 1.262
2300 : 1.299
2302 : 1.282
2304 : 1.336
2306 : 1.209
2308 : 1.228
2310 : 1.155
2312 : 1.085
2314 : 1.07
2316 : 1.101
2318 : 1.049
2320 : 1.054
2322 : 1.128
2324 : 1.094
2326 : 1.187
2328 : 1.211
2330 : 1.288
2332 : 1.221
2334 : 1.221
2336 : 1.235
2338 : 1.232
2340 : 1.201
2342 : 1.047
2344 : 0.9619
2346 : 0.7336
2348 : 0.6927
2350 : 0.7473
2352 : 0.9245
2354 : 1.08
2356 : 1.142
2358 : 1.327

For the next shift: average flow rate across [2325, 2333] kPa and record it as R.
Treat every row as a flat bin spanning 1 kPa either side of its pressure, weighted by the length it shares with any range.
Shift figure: 1.23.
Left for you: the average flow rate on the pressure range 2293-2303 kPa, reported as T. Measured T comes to 1.26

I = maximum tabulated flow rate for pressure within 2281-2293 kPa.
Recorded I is 1.28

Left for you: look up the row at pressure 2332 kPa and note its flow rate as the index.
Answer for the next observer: 1.221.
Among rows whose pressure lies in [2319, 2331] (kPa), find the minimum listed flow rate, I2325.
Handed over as 1.054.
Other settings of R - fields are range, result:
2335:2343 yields 1.18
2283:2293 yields 1.23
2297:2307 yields 1.28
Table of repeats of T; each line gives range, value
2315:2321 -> 1.07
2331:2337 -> 1.23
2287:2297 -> 1.22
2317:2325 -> 1.08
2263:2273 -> 1.18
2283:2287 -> 1.24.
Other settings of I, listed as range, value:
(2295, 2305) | 1.336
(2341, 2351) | 1.047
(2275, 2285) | 1.277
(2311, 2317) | 1.101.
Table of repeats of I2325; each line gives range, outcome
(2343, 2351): 0.6927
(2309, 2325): 1.049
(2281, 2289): 1.202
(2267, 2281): 1.14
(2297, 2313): 1.085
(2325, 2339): 1.187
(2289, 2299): 1.168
